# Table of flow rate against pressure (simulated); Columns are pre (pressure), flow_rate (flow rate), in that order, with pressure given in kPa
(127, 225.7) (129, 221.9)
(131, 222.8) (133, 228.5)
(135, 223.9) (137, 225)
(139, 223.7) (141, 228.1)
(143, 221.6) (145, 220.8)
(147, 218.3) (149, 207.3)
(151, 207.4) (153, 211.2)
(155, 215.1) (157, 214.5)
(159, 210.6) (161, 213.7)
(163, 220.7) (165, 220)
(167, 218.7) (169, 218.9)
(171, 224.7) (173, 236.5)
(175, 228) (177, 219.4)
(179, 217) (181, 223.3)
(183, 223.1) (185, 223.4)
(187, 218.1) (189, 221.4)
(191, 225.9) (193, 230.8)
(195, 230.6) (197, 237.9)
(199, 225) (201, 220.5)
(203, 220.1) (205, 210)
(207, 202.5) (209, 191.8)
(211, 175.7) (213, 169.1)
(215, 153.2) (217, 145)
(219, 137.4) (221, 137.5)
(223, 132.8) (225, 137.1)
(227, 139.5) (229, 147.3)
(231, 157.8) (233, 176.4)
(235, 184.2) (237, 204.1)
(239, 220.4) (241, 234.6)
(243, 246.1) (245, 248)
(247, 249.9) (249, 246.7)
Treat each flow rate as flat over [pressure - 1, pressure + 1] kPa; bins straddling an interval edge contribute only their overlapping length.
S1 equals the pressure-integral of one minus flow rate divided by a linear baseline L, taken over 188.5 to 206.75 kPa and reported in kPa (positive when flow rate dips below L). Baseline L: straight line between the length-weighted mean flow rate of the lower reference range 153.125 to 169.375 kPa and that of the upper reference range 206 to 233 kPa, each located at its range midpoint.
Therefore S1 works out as -4.6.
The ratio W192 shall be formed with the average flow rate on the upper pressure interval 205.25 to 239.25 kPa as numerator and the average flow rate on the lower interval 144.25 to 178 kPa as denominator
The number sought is 0.76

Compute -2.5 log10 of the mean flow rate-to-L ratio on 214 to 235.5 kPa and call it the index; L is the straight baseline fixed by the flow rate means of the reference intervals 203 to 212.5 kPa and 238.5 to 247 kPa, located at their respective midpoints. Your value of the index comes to 0.41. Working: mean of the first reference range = 196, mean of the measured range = 149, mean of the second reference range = 240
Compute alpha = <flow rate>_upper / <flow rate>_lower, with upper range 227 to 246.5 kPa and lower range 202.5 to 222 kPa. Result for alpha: 1.16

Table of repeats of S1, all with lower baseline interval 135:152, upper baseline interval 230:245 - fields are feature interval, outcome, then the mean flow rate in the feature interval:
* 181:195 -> -0.73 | 224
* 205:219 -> 2.46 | 173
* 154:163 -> 0.12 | 214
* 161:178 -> -0.56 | 223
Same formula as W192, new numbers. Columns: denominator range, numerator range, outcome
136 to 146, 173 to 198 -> 1.01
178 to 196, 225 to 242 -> 0.81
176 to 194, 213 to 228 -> 0.64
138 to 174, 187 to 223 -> 0.89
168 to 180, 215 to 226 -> 0.62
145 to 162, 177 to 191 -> 1.04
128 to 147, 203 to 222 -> 0.77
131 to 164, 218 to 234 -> 0.67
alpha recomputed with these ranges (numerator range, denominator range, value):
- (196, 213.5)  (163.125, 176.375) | 0.92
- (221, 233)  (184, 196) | 0.65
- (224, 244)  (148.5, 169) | 0.86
